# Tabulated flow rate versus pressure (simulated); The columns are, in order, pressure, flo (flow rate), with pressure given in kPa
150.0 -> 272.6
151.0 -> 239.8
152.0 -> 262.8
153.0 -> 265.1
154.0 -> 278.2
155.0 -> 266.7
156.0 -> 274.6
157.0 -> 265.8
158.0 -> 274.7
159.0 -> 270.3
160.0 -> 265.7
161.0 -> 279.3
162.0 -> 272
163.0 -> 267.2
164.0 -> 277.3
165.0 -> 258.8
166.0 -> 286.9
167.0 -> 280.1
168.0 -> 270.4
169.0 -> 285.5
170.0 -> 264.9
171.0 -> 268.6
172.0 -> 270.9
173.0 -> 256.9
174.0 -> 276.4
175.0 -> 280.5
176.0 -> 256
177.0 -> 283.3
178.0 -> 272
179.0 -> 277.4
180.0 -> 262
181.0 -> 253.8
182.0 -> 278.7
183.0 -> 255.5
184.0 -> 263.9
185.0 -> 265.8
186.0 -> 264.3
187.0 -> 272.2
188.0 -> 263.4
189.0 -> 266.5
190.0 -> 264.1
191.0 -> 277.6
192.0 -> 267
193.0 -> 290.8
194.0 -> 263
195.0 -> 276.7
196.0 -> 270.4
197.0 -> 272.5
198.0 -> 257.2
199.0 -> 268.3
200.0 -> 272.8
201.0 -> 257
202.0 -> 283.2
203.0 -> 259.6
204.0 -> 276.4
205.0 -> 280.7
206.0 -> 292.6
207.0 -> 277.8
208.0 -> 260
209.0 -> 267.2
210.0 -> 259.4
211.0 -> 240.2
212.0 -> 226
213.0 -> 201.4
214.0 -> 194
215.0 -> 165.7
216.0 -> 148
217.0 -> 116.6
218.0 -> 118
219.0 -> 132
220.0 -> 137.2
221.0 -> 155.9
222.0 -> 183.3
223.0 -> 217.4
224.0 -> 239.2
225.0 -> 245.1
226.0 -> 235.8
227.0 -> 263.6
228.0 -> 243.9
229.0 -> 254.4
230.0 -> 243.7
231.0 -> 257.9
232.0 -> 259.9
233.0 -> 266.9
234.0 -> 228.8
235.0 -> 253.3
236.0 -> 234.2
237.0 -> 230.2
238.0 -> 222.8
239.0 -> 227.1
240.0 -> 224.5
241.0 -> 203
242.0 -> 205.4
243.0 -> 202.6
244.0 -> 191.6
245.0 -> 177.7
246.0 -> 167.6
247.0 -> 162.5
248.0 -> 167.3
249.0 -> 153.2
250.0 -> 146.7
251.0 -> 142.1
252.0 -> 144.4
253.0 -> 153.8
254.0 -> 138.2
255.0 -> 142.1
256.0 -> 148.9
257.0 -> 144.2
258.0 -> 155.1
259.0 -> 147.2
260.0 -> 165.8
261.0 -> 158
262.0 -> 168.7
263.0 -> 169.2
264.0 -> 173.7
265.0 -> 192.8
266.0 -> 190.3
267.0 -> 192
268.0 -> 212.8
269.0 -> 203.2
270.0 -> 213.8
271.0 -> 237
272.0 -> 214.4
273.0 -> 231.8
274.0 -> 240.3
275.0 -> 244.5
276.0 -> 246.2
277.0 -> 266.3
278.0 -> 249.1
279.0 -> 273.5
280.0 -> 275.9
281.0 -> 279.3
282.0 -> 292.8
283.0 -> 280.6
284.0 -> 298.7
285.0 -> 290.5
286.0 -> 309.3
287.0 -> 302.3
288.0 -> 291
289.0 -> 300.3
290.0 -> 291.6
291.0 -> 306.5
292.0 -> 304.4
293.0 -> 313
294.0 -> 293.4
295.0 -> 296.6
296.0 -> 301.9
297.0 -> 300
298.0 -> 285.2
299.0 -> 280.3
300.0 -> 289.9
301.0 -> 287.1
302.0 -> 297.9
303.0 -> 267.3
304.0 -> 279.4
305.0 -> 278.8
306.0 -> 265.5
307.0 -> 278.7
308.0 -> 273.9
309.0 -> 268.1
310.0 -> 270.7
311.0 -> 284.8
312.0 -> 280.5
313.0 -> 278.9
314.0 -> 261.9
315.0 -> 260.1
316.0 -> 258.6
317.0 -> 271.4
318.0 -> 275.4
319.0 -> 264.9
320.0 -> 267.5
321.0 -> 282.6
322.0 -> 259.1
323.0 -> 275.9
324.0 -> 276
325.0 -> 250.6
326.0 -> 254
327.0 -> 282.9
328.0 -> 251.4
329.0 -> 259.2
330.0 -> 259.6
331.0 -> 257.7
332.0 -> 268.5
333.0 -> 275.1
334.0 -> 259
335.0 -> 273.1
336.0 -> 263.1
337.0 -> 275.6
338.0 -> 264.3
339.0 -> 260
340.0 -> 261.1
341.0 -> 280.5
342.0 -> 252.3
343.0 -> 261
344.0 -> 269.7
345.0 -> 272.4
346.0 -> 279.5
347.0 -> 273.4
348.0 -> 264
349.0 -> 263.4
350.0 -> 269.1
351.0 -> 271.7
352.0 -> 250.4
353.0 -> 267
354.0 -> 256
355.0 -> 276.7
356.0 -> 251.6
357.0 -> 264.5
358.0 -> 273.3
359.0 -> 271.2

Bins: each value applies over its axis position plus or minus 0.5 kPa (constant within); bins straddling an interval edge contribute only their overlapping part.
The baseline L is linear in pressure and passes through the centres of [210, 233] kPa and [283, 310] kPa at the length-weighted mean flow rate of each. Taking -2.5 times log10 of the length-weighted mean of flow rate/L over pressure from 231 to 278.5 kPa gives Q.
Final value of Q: 0.23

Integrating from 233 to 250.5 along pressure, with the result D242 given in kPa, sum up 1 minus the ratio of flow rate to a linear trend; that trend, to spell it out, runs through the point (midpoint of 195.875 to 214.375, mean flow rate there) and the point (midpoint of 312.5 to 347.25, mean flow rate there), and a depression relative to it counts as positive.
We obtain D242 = 4.0 kPa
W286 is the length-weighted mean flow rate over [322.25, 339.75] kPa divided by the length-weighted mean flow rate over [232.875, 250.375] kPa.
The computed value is 1.31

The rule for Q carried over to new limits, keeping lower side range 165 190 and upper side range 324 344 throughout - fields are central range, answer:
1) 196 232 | 0.17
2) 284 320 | -0.08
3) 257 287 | 0.18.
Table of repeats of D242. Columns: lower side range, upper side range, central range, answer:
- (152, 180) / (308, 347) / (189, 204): 0.0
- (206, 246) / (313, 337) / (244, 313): 2.4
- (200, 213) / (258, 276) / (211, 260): 8.3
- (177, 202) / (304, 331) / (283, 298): -1.7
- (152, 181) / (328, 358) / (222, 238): 1.6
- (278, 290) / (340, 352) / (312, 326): 0.5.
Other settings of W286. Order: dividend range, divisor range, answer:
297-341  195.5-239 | 1.17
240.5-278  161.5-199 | 0.69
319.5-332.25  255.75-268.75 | 1.54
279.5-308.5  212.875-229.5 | 1.52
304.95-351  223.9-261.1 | 1.35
